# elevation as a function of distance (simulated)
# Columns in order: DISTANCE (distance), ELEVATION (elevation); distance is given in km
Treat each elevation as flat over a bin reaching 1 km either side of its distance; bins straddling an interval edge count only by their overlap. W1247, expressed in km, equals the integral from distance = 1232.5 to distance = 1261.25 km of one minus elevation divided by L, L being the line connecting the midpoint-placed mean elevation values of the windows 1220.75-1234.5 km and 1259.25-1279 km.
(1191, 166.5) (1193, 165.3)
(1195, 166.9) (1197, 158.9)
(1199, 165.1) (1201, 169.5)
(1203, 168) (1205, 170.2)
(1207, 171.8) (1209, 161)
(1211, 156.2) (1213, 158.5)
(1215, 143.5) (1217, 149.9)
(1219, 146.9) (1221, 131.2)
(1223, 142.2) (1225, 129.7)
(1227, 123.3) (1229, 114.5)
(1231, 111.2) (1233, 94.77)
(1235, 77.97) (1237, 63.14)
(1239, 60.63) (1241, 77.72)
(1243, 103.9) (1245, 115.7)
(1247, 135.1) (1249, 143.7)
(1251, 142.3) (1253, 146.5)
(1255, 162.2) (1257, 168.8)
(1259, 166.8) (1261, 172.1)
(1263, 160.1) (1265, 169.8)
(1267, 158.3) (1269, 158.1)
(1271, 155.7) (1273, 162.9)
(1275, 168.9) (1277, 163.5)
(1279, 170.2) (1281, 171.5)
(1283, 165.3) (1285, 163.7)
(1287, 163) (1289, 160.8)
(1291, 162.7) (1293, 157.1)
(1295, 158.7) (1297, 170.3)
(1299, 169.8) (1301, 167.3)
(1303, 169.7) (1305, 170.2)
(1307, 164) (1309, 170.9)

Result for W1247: 4.2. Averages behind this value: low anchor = 119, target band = 121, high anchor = 164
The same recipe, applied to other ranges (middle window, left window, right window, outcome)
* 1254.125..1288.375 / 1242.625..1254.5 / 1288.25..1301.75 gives -3.8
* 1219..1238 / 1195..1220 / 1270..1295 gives 5.8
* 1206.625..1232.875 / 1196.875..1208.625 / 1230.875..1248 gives -1.2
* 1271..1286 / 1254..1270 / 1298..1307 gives 0.0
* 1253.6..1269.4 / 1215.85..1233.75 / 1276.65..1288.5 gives -1.3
